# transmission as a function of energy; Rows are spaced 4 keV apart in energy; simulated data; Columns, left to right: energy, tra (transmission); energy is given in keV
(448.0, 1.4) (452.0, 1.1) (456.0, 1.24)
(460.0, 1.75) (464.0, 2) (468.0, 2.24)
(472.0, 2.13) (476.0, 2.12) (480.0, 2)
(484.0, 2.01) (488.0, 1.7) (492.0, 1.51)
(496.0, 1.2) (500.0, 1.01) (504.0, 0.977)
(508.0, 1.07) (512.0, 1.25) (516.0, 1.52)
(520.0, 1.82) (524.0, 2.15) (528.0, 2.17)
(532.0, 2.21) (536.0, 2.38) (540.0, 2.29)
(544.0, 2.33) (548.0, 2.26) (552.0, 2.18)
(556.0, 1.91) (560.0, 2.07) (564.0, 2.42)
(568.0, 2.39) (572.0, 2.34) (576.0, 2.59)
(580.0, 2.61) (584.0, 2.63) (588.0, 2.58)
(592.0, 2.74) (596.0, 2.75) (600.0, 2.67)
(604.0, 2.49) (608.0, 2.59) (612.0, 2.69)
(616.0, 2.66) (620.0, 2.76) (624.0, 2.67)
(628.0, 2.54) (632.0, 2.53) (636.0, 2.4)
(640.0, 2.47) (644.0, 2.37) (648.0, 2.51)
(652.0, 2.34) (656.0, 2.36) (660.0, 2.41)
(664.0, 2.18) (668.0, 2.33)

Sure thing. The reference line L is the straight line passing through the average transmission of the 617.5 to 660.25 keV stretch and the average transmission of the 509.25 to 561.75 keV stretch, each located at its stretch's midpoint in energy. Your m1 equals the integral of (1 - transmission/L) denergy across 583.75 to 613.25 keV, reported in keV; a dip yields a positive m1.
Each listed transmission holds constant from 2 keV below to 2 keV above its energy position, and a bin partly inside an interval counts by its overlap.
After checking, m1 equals -4.2 keV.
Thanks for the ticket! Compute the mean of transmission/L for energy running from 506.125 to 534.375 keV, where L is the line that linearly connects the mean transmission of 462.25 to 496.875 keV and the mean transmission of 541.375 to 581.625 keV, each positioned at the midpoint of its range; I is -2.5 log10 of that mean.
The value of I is 0.20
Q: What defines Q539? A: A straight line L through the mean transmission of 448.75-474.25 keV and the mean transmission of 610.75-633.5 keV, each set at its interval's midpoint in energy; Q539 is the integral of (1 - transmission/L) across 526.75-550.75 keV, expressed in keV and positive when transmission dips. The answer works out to -1.2 keV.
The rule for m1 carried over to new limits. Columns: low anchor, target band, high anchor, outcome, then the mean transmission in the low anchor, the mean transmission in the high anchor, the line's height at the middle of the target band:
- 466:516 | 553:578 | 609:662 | -2.5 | 1.6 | 2.52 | 2.07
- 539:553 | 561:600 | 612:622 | -1.1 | 2.27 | 2.71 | 2.48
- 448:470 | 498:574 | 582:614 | 9.8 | 1.64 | 2.64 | 2.2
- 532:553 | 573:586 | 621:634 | -0.9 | 2.29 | 2.59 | 2.42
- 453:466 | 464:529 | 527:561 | 6.0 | 1.62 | 2.2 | 1.88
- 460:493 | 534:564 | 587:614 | 1.8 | 1.96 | 2.65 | 2.36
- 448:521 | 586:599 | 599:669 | -2.6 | 1.58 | 2.5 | 2.24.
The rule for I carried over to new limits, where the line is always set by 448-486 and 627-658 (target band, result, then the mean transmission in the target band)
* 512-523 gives 0.22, 1.64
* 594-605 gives -0.16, 2.65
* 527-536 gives -0.10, 2.23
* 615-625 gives -0.15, 2.7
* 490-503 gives 0.49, 1.22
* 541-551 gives -0.09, 2.28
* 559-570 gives -0.07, 2.31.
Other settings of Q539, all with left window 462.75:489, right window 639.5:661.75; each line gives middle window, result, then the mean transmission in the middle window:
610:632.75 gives -2.9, 2.65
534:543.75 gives -0.7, 2.33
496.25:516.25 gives 9.2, 1.14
